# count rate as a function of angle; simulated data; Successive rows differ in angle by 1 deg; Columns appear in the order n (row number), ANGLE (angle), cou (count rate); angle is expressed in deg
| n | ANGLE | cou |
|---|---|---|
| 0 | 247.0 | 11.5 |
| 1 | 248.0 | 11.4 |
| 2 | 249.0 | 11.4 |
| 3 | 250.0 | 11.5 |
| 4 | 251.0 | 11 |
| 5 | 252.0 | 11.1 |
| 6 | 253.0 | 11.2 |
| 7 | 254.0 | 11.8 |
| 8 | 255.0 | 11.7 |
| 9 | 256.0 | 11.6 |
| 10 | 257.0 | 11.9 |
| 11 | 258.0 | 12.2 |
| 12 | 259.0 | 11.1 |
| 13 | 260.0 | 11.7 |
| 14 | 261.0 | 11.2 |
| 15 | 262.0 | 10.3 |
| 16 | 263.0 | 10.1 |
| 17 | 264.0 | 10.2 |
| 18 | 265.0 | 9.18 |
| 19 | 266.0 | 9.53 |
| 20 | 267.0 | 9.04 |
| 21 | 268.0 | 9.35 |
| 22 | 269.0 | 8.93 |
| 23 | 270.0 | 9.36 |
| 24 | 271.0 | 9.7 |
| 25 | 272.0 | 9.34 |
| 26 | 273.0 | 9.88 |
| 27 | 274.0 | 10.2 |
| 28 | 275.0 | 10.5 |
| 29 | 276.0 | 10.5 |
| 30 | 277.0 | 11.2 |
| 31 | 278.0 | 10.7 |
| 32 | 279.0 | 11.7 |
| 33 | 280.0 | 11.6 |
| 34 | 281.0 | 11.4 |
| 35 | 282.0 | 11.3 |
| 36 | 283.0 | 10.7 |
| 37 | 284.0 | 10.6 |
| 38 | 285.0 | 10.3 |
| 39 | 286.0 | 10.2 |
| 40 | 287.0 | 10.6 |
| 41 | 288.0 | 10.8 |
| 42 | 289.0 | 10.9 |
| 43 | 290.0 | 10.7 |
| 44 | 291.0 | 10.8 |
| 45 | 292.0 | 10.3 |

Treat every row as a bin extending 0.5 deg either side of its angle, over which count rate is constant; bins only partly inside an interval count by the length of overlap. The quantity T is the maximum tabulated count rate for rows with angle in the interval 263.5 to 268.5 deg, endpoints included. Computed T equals 10.2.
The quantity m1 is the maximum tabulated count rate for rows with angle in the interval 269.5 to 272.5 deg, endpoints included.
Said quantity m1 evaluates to 9.7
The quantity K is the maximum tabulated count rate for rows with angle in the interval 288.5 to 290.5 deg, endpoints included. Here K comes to 10.9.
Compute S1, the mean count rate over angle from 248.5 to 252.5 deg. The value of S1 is 11.2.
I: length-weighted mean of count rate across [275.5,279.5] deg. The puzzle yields 11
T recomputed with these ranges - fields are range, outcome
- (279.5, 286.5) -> 11.6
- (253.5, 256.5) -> 11.8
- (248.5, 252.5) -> 11.5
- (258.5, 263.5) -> 11.7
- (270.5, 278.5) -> 11.2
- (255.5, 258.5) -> 12.2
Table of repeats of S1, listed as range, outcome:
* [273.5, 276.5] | 10.4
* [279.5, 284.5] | 11.1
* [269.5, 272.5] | 9.47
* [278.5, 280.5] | 11.6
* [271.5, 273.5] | 9.61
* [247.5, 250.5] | 11.4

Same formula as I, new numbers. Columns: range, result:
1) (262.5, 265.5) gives 9.83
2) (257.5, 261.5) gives 11.6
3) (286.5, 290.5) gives 10.8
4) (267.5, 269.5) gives 9.14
